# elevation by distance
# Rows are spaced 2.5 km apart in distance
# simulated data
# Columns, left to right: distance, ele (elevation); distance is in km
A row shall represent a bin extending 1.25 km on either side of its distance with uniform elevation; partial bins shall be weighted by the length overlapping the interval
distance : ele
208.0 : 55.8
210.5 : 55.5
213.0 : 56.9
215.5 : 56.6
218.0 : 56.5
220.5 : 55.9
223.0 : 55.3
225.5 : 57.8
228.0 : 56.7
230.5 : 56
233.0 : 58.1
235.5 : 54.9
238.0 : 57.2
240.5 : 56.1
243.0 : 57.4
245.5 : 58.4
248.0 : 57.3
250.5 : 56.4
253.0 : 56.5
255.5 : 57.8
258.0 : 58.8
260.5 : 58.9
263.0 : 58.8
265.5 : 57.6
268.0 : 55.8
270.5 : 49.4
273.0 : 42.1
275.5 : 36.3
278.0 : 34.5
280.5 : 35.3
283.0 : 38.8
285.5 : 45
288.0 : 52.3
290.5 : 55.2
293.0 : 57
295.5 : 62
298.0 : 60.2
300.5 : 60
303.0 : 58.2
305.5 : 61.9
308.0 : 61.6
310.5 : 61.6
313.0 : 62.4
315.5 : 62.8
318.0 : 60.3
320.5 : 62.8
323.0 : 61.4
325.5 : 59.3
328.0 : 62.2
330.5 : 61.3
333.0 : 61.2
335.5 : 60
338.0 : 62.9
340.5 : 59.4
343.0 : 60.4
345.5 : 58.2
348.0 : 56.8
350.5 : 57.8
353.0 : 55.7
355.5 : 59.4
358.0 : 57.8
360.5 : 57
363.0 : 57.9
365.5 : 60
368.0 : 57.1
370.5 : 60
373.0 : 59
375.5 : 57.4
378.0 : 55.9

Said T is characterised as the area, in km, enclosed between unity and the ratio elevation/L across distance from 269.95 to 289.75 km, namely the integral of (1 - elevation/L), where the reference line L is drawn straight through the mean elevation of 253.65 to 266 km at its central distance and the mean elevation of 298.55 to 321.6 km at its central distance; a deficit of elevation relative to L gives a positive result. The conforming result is 5.9 km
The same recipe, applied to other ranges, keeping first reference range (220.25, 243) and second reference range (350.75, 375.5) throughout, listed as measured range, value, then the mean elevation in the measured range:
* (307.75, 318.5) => -0.8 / 61.9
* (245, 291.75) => 5.2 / 50.7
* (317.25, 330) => -0.8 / 61.2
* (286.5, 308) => -0.4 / 58.4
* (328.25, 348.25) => -0.8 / 60.3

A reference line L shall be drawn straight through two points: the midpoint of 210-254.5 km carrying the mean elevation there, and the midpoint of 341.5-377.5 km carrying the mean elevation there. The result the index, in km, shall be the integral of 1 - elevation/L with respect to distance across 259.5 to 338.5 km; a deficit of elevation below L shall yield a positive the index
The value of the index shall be 2.7 km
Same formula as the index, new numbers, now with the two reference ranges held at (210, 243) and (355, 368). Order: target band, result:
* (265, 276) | 1.7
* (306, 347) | -2.4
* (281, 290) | 1.9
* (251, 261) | -0.2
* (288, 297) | 0.0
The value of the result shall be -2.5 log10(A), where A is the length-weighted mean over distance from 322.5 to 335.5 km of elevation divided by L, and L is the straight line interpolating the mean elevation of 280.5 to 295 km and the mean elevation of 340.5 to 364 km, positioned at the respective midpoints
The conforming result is -0.12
